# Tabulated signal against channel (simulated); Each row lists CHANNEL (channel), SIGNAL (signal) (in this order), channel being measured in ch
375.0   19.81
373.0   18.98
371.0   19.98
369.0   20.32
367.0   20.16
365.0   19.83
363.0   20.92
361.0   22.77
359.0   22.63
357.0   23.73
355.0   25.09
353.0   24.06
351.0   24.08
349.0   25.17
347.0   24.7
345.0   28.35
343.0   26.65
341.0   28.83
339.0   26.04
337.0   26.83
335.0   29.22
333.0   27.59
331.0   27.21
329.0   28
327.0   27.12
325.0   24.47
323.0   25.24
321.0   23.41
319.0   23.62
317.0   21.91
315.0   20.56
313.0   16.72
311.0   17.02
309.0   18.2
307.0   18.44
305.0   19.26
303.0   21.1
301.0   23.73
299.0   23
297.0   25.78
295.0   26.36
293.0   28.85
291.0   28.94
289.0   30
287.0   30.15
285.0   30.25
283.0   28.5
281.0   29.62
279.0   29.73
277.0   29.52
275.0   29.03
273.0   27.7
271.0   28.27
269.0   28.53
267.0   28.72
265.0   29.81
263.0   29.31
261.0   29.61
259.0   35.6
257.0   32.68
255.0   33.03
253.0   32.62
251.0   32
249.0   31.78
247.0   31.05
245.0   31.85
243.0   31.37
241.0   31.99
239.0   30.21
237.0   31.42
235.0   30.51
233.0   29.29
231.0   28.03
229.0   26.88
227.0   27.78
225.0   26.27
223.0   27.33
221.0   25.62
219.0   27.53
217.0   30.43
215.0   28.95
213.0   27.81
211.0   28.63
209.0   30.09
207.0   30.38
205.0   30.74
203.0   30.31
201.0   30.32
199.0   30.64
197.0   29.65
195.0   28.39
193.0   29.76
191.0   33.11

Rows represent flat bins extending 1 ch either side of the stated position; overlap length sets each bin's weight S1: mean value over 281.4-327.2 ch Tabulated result 24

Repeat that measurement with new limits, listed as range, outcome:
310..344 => 24.7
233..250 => 31.2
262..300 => 28.5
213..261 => 30.1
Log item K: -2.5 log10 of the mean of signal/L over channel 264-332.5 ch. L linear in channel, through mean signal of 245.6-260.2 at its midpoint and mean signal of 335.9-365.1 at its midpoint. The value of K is 0.14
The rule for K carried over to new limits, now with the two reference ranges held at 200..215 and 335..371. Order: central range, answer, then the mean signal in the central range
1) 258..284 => -0.09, 29.5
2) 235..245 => -0.10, 31.2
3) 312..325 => 0.15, 22.1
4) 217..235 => 0.05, 27.7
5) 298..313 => 0.29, 19.9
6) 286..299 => -0.06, 27.9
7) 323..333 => -0.06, 26.6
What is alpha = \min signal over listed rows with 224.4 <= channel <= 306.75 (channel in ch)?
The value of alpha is 19.26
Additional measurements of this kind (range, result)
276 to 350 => 16.72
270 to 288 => 27.7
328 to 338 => 26.83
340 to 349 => 24.7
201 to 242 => 25.62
